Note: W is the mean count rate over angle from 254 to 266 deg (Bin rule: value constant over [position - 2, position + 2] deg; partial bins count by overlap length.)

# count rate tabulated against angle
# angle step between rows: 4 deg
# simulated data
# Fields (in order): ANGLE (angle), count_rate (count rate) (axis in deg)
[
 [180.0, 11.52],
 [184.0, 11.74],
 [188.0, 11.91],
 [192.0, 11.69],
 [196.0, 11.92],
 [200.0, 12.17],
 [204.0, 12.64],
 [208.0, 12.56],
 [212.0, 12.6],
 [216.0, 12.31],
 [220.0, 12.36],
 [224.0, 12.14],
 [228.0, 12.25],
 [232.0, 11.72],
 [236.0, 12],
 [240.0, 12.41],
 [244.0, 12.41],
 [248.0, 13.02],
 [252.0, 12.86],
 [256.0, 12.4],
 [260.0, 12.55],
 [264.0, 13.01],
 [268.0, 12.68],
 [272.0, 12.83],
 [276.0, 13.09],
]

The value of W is 12.7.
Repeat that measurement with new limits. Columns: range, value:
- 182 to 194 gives 11.8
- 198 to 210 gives 12.5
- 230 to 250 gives 12.3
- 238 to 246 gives 12.4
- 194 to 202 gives 12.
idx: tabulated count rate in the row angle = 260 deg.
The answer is 12.55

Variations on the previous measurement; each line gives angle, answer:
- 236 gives 12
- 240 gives 12.41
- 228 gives 12.25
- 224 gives 12.14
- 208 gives 12.56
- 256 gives 12.4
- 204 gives 12.64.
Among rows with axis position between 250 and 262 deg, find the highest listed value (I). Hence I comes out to 12.86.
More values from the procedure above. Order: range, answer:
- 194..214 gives 12.64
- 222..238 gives 12.25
